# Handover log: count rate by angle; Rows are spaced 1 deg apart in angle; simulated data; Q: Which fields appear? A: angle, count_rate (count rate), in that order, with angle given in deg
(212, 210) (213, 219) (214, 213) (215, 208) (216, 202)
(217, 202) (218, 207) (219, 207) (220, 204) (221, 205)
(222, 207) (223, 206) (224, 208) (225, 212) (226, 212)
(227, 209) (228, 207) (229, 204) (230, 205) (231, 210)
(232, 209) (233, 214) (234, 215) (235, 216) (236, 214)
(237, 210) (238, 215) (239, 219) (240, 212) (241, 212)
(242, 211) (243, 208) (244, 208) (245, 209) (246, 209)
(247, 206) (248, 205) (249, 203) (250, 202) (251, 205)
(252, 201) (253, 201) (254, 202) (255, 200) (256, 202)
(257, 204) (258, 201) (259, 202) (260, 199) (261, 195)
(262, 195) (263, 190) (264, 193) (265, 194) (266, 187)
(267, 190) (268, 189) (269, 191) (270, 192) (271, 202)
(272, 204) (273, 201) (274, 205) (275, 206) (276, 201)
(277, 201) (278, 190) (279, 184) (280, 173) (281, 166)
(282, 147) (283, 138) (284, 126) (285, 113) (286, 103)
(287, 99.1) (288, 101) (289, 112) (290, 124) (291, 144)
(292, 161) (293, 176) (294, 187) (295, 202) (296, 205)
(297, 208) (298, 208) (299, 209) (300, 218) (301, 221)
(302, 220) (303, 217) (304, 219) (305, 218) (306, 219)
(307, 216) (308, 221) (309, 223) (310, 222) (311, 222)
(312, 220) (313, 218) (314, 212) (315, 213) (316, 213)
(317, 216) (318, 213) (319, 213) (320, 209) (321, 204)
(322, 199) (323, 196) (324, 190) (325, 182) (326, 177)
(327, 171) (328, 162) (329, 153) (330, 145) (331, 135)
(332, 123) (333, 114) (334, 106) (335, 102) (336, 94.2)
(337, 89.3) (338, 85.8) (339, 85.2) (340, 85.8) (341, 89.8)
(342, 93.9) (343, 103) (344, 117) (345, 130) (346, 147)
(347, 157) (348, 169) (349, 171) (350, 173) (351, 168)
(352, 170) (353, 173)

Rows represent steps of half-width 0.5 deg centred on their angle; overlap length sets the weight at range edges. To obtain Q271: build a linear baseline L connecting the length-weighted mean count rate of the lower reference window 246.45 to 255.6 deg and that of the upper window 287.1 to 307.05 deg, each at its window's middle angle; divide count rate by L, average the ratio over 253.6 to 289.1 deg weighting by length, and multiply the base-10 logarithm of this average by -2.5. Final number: 0.10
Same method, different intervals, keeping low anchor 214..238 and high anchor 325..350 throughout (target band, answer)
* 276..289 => 0.15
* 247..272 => -0.08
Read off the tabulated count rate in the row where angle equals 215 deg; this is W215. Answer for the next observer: 208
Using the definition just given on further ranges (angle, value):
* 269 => 191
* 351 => 168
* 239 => 219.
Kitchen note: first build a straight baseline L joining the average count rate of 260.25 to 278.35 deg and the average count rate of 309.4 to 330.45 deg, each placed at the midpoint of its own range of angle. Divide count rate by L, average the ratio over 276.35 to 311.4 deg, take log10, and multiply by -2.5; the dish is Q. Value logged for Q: 0.10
